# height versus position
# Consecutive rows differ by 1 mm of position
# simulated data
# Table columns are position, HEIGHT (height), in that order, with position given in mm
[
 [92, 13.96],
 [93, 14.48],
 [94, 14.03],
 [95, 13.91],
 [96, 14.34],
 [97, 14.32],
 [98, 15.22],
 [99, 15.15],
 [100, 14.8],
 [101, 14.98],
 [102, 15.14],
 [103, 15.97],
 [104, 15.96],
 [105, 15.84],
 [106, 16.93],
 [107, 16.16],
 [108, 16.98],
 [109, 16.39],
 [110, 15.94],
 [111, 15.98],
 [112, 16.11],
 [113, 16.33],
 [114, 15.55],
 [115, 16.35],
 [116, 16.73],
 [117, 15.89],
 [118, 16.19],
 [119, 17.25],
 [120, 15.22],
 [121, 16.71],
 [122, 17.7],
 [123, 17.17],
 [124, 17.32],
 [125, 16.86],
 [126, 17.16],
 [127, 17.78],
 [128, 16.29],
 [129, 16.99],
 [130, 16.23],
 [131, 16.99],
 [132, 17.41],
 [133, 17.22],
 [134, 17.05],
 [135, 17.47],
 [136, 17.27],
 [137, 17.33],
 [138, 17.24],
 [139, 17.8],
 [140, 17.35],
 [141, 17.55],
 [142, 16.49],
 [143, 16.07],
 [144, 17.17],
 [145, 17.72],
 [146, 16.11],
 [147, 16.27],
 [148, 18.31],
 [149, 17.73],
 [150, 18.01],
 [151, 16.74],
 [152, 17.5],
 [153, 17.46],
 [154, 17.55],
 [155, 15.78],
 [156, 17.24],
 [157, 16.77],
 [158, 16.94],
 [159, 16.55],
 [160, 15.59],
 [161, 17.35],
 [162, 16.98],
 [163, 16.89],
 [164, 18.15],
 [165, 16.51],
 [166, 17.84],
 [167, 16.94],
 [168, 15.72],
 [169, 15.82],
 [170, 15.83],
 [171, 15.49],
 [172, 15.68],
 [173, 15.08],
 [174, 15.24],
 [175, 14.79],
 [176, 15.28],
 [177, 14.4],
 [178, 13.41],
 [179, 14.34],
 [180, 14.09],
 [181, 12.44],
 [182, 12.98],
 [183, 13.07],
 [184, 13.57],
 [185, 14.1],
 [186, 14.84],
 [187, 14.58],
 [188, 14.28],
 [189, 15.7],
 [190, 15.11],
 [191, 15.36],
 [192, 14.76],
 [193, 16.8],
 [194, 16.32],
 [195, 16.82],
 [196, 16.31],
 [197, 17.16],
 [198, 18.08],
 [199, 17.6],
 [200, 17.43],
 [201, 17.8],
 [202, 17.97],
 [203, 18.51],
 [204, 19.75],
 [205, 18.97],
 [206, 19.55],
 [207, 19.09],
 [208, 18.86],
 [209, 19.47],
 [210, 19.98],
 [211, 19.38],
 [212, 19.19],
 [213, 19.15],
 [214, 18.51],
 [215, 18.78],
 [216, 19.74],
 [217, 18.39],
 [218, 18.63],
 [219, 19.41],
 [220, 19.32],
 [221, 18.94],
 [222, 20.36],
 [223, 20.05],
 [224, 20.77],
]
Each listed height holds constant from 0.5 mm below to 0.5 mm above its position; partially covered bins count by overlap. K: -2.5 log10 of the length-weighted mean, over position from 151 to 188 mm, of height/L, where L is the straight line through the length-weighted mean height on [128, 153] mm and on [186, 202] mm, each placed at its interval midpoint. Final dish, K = 0.07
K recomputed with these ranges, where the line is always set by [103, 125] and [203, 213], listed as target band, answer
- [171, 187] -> 0.28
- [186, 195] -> 0.21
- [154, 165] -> 0.06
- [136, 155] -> 0.01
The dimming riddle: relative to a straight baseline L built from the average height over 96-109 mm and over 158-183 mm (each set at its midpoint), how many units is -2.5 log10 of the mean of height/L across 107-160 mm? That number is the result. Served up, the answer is -0.087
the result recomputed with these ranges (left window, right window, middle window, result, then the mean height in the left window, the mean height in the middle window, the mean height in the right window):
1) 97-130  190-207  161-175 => 0.046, 16.3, 16.3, 17.4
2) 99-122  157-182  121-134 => -0.073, 16.1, 17.1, 15.7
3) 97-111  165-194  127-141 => -0.115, 15.8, 17.2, 15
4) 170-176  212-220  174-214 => 0.046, 15.3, 16.5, 19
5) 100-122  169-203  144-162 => -0.087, 16.1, 17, 15.4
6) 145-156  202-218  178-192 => 0.277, 17.2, 14.2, 19.1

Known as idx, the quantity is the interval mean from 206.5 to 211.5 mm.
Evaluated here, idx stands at 19.4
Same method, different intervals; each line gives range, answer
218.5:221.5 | 19.2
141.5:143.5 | 16.3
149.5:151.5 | 17.4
